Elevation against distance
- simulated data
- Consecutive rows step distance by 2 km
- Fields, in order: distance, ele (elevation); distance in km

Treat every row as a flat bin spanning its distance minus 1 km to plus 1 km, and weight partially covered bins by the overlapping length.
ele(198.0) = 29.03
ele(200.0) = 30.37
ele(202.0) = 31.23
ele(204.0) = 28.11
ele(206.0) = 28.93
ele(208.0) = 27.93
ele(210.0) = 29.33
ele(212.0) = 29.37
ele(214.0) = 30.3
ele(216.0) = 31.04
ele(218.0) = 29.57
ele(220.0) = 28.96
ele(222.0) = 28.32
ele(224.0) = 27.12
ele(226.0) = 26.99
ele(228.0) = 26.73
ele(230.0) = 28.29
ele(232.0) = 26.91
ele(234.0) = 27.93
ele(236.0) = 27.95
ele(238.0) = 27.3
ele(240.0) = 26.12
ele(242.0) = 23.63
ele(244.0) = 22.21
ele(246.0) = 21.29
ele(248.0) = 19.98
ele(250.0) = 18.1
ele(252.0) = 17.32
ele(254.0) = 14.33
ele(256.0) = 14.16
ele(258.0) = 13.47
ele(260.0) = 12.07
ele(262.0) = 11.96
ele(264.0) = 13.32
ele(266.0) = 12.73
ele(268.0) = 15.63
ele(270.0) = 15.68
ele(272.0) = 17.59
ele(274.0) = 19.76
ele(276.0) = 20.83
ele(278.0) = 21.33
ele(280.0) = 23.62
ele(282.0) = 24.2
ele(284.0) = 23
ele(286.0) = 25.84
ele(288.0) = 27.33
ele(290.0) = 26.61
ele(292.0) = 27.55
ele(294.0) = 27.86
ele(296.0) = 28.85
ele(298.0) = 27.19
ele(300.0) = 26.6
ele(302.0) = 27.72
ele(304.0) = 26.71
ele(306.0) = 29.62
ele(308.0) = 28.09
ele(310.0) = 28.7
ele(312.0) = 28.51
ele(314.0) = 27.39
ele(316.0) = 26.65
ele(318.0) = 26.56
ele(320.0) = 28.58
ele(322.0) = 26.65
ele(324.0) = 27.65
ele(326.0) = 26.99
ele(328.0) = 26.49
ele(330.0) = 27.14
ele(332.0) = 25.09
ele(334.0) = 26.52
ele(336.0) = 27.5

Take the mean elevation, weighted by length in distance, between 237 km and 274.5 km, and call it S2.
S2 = 17.7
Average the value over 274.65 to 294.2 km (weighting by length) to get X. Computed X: 24.6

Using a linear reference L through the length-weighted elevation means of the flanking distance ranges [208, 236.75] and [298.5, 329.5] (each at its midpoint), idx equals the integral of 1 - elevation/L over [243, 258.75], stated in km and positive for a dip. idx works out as 5.9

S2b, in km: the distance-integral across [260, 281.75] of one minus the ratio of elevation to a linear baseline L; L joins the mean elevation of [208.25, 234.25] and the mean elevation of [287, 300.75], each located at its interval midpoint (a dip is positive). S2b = 8.2 km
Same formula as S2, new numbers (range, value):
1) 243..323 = 22.4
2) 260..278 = 16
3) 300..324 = 27.7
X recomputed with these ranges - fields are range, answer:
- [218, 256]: 24.3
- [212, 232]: 28.5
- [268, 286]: 20.7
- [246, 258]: 16.9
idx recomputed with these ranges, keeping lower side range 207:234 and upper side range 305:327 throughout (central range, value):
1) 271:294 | 3.6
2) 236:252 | 3.2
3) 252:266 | 7.3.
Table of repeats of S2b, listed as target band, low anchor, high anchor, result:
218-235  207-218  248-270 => -1.87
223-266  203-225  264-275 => 2.32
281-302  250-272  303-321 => -3.87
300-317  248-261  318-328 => -2.16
